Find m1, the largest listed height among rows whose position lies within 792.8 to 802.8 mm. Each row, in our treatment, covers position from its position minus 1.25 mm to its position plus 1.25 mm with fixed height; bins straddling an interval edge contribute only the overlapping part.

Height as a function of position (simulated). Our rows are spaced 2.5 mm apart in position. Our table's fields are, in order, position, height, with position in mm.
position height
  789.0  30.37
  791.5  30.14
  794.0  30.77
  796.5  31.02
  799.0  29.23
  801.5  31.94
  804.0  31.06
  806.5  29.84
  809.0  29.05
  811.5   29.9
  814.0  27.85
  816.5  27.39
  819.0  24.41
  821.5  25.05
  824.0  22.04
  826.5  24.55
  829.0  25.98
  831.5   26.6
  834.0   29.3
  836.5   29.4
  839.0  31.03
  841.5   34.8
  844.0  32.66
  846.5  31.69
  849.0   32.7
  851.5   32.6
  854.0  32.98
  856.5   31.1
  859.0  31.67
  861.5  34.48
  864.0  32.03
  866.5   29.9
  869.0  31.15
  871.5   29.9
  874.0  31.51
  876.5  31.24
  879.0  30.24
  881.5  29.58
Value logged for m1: 31.94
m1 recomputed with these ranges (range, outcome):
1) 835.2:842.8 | 34.8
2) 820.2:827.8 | 25.05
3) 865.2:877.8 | 31.51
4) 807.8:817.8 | 29.9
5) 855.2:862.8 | 34.48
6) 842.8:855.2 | 32.98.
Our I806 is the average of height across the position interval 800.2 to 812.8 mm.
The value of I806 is 30.3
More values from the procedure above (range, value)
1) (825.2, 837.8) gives 27.2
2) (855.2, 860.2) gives 31.4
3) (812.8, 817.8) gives 27.6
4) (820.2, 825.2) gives 23.6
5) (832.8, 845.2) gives 31.4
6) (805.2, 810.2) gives 29.5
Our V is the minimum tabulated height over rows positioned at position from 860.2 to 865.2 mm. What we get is 32.03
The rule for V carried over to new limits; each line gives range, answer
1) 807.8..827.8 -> 22.04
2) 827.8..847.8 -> 25.98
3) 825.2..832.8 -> 24.55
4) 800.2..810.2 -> 29.05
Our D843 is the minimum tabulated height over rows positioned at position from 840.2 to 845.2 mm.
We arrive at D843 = 32.66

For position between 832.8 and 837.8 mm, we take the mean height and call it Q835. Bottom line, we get 29.4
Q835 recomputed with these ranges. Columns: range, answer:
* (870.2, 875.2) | 30.7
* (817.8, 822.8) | 24.7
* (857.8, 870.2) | 31.8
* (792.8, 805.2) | 30.8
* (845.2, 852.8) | 32.3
